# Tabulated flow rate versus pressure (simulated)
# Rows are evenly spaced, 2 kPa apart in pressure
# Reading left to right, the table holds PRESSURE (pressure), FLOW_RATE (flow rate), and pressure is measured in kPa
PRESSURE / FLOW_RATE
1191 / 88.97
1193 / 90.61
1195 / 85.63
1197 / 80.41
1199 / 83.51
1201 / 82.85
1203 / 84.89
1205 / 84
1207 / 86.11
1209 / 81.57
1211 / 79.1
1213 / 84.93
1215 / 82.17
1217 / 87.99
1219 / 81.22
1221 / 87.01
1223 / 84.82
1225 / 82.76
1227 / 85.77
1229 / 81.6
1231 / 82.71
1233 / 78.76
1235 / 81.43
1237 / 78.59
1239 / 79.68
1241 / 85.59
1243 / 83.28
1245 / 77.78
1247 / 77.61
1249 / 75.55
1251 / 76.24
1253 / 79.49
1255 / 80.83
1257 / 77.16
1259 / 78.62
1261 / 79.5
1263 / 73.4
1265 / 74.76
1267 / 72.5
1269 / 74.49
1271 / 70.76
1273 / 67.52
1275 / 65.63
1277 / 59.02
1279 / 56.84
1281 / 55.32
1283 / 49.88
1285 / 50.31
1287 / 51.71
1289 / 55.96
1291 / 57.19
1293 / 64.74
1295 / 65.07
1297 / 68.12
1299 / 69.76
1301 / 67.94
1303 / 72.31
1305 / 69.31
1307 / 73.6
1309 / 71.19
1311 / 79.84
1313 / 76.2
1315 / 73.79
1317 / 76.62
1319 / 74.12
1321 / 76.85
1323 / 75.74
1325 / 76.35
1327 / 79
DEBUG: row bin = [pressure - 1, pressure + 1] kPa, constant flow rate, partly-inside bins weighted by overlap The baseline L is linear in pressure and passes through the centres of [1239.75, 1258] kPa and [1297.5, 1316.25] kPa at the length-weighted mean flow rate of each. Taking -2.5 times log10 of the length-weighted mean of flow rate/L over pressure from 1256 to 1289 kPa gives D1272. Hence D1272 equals 0.17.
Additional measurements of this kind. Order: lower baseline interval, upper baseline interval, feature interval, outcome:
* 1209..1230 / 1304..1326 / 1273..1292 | 0.351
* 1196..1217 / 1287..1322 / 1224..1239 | -0.024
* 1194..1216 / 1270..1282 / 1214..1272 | -0.110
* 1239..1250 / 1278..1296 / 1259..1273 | -0.093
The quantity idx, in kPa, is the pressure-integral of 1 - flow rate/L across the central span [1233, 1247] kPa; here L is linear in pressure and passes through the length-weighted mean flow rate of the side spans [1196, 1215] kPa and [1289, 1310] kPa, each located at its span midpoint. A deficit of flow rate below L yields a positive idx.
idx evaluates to -0.6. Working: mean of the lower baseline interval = 83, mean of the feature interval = 80.6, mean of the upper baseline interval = 67.4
